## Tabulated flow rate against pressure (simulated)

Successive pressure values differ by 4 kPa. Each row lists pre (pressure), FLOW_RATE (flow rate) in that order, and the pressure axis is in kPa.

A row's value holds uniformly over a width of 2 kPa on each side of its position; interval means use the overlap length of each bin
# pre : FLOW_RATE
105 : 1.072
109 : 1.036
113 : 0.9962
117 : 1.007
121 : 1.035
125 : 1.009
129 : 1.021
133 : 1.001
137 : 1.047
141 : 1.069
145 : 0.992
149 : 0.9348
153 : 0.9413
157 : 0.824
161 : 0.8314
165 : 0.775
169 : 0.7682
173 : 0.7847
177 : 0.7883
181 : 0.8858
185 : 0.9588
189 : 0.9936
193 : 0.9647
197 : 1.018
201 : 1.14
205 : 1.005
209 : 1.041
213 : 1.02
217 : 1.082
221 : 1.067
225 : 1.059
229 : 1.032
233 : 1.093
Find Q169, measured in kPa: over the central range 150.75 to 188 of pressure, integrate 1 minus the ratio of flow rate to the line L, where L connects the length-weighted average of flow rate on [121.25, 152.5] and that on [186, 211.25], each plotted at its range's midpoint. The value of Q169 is 6.3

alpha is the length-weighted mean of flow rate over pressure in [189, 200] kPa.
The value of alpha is 1.01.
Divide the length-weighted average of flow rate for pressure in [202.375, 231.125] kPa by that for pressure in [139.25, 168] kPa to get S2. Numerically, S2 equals 1.16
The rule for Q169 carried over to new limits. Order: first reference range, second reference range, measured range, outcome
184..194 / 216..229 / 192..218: -0.60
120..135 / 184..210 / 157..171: 3.04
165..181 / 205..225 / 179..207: -2.46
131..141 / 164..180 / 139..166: 0.21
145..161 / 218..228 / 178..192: 0.57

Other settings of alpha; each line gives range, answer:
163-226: 0.958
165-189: 0.845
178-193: 0.938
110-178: 0.935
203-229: 1.04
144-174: 0.854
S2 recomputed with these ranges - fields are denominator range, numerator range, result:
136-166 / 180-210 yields 1.08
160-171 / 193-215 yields 1.32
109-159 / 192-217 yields 1.05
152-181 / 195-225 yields 1.29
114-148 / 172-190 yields 0.86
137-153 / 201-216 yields 1.04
